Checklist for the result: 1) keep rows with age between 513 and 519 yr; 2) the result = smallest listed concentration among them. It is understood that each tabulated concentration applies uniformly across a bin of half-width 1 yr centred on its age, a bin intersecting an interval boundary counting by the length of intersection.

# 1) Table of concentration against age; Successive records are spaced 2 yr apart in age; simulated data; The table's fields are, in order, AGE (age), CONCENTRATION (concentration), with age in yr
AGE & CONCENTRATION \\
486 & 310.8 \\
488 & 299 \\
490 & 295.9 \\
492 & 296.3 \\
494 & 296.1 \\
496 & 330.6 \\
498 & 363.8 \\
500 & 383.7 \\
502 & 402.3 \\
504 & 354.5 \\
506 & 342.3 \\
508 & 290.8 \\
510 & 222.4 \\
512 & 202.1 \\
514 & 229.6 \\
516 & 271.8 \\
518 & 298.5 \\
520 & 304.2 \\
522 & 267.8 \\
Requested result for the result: 229.6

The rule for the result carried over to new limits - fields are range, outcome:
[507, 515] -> 202.1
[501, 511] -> 222.4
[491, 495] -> 296.1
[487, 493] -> 295.9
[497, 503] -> 363.8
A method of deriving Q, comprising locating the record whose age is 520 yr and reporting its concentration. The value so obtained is 304.2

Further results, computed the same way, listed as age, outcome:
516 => 271.8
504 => 354.5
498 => 363.8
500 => 383.7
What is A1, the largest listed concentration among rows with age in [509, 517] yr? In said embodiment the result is 271.8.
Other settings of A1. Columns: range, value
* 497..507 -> 402.3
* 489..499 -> 363.8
